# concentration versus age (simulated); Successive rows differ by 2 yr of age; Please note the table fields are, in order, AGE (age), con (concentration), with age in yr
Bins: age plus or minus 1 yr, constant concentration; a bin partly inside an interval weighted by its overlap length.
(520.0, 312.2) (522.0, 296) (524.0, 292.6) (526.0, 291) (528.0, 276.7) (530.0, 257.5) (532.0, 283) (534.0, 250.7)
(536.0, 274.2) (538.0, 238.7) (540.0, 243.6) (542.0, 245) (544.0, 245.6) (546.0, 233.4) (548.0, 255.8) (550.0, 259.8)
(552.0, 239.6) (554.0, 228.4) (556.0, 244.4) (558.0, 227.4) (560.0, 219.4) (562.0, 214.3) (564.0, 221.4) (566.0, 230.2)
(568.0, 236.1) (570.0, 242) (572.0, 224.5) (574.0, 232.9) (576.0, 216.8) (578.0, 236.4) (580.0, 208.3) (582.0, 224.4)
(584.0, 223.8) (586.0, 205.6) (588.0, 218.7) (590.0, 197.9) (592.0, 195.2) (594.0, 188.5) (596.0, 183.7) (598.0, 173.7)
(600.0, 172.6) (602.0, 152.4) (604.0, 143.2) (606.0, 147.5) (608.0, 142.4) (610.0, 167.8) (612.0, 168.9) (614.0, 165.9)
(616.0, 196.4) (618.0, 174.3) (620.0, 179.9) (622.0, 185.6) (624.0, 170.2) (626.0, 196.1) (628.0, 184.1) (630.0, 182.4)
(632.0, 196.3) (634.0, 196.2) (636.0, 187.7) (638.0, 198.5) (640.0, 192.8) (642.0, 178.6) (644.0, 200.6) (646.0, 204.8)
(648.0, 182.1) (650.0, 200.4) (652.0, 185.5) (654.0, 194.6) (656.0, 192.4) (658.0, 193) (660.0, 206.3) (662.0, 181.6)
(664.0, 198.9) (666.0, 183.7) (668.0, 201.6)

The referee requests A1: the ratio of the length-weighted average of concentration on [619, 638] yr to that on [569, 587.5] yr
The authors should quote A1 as 0.84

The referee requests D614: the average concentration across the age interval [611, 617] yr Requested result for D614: 177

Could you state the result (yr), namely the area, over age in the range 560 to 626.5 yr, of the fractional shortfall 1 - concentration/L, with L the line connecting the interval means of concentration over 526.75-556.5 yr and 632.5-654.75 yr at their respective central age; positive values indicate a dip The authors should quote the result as 8.20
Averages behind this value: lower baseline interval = 252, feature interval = 195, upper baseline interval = 193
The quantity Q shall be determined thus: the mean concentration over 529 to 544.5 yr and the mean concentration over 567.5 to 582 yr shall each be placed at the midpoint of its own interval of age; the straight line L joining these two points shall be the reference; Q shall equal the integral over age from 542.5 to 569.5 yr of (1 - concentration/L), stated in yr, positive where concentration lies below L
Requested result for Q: 0.7 yr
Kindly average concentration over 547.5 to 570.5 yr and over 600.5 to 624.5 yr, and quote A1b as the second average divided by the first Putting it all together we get 0.71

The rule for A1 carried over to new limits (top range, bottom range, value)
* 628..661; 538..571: 0.82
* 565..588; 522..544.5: 0.85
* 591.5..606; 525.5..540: 0.64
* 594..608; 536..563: 0.68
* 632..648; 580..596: 0.94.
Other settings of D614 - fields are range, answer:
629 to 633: 189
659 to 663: 194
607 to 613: 160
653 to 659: 193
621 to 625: 178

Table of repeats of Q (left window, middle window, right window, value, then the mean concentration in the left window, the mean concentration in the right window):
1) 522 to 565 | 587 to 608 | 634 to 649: 4.2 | 251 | 192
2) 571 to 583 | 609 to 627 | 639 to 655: 2.4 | 224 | 192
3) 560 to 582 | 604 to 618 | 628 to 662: 3.0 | 226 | 193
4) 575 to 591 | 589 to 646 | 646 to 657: 6.8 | 216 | 192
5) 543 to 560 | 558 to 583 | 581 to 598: -0.5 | 240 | 203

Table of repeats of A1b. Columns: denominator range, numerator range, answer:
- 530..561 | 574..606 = 0.79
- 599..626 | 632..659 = 1.15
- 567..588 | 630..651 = 0.86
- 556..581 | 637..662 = 0.85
